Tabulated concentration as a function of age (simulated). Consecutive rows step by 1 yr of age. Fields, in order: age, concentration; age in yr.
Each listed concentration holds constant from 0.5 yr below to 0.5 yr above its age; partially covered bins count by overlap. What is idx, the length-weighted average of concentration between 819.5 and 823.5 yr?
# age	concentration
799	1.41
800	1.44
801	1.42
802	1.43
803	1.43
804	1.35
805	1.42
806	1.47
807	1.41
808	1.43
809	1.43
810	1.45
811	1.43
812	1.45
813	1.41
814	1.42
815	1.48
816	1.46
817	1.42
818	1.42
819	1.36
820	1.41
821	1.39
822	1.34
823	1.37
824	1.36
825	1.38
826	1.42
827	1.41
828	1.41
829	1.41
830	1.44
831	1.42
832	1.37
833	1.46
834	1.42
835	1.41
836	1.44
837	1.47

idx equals 1.38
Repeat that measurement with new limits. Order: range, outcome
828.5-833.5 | 1.42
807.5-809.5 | 1.43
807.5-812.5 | 1.44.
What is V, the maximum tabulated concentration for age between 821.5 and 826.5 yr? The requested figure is 1.42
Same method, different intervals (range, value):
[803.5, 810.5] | 1.47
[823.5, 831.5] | 1.44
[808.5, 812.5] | 1.45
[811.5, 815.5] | 1.48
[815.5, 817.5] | 1.46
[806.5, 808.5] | 1.43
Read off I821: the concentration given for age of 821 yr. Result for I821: 1.39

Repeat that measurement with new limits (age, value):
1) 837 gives 1.47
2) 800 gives 1.44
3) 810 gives 1.45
